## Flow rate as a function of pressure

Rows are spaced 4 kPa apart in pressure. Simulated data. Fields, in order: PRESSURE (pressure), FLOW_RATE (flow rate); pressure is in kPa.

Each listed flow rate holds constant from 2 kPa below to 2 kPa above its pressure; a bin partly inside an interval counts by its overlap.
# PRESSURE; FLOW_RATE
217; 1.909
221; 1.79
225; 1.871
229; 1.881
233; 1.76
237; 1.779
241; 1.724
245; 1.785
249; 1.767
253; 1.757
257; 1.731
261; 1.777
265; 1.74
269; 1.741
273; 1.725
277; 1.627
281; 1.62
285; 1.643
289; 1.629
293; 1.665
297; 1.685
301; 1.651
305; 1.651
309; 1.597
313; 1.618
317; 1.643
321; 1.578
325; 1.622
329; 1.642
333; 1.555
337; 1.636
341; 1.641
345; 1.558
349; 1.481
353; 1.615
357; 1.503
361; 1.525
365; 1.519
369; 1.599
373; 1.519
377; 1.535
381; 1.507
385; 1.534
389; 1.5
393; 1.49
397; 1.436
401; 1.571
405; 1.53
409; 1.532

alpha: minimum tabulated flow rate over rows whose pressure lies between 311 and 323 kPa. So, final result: 1.578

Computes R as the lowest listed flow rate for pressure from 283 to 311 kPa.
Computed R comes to 1.597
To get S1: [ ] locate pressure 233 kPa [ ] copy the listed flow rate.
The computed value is 1.76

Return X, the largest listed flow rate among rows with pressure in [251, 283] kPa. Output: 1.777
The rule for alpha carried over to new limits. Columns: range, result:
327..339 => 1.555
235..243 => 1.724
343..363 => 1.481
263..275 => 1.725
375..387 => 1.507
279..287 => 1.62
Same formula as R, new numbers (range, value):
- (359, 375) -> 1.519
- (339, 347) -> 1.558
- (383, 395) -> 1.49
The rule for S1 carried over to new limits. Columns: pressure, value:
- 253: 1.757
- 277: 1.627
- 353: 1.615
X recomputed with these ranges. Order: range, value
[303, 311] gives 1.651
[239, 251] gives 1.785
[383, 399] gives 1.534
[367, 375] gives 1.599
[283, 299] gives 1.685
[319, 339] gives 1.642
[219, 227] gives 1.871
